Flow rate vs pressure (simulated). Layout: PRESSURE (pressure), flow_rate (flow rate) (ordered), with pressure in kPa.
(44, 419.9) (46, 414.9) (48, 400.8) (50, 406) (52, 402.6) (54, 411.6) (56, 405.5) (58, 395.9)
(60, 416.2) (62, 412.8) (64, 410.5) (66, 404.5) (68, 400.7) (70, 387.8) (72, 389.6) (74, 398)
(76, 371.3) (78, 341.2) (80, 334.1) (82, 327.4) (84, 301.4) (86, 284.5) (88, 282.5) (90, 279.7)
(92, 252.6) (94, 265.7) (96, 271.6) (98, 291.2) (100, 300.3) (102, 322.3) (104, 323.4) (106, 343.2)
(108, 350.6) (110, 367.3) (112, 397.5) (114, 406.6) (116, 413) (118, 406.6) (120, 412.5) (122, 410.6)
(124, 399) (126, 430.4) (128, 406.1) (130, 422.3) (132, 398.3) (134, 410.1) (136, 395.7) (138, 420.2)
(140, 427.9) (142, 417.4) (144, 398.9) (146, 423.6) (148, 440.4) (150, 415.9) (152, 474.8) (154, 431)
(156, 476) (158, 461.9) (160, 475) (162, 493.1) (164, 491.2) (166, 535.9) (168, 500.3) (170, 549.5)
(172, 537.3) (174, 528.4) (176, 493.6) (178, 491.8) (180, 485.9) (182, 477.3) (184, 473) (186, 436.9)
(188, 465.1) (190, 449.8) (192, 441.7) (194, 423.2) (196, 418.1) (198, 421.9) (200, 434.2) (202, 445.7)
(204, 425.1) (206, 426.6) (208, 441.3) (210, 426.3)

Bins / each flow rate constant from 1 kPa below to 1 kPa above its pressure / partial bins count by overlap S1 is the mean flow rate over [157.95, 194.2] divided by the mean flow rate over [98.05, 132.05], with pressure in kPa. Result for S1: 1.28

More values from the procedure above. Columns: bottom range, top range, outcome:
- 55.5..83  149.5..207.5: 1.22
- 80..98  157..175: 1.77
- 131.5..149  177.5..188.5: 1.13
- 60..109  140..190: 1.40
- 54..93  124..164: 1.21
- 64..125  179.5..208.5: 1.27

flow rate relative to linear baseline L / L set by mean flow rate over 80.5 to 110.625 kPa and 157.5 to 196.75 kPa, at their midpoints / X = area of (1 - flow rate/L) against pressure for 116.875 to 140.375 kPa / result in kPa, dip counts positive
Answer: -2.2 kPa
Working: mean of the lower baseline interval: 304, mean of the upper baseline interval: 482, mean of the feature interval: 411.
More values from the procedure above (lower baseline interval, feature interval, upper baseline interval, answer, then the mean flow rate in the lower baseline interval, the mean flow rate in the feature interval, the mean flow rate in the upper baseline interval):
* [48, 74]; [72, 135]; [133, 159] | 9.7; 403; 353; 430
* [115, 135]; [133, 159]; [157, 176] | 1.7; 411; 430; 507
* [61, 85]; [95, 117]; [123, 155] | 2.9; 373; 344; 420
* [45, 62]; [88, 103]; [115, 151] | 4.7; 407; 283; 414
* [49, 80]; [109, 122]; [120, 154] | 0.3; 395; 401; 418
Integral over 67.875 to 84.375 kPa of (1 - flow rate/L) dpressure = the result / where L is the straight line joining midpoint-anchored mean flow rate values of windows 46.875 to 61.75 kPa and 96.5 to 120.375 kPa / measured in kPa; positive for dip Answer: 1.1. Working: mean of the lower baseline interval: 406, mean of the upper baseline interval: 358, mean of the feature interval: 361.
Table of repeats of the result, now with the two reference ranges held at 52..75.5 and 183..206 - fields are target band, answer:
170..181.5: -2.02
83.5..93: 3.02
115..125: 0.23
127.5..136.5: 0.31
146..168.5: -2.15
